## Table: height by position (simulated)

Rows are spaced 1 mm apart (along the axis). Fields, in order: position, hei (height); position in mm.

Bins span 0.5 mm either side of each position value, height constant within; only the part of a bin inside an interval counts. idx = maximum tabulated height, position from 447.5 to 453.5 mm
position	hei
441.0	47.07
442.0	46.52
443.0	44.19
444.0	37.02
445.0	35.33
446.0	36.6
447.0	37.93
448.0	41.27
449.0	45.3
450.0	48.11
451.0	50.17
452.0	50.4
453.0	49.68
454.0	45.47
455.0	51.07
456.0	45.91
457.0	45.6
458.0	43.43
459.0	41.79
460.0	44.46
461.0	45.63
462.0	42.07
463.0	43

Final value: 50.4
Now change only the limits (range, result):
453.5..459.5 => 51.07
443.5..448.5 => 41.27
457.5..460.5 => 44.46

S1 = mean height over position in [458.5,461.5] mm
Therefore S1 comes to 44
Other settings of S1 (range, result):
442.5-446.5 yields 38.3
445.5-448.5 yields 38.6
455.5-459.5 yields 44.2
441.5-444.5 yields 42.6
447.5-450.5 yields 44.9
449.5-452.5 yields 49.6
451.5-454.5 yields 48.5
